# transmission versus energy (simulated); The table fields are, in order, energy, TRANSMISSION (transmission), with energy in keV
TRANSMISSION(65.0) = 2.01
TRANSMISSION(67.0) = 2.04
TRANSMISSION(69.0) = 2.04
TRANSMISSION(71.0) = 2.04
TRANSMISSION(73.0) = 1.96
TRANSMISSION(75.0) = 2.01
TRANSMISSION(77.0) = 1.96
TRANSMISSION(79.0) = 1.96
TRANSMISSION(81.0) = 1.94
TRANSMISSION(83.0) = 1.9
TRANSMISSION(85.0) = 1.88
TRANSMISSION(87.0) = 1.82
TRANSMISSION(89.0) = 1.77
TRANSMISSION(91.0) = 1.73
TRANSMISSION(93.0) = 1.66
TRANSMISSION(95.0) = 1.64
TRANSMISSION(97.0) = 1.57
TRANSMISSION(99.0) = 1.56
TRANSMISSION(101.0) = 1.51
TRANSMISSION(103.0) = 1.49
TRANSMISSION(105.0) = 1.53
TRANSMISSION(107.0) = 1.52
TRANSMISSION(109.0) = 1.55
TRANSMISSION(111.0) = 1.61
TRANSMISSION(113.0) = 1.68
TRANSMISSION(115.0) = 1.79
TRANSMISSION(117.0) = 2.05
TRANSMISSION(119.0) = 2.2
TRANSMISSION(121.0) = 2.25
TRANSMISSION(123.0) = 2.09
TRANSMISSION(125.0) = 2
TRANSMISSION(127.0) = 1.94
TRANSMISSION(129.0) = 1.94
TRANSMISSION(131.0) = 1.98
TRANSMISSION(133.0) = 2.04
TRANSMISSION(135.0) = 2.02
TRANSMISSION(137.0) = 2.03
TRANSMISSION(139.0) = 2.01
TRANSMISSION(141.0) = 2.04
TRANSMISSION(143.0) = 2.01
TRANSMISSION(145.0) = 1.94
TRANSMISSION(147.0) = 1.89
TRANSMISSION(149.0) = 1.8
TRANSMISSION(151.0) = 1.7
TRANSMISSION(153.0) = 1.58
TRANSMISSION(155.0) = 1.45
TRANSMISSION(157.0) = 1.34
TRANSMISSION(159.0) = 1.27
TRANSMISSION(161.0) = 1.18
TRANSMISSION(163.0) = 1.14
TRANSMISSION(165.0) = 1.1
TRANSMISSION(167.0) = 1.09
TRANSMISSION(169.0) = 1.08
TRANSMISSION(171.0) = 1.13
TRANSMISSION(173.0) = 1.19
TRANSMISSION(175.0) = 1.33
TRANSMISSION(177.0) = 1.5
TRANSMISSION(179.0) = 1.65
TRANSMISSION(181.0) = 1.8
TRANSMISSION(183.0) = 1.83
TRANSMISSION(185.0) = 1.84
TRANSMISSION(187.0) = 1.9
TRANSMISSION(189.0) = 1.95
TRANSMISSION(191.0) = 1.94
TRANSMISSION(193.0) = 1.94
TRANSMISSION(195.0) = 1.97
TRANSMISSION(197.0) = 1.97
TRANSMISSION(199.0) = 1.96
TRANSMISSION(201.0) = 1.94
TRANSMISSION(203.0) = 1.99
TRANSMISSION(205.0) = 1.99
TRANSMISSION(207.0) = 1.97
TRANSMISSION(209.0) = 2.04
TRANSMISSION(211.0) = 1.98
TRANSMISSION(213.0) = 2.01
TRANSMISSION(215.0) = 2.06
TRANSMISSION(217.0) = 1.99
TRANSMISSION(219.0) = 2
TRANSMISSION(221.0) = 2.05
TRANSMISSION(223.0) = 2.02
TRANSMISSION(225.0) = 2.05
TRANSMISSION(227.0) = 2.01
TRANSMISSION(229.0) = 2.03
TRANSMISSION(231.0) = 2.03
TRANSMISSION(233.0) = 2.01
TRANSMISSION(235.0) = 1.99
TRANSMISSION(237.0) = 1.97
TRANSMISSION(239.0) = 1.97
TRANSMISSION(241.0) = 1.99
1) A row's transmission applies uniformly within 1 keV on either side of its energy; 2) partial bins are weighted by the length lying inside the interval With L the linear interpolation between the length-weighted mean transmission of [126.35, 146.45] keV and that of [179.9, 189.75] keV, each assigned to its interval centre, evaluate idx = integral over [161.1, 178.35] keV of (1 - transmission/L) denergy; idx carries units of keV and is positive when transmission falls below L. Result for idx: 6.3 keV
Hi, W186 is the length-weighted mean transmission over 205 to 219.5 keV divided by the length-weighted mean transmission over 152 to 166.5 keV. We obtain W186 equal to 1.56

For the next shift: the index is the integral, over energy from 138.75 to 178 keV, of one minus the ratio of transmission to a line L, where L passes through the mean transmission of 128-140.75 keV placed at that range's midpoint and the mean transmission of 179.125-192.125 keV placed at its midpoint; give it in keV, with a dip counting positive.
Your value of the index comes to 9.4 keV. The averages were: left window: 2.01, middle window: 1.48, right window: 1.86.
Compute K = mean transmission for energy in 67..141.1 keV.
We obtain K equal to 1.86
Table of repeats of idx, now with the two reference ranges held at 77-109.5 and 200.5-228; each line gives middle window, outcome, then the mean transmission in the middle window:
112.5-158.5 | -2.4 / 1.9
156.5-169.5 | 4.9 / 1.17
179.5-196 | 0.4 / 1.89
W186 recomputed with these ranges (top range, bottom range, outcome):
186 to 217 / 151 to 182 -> 1.48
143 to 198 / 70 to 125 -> 0.88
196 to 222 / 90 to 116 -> 1.25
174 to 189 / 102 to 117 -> 1.05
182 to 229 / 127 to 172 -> 1.21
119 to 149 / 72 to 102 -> 1.12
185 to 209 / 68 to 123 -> 1.08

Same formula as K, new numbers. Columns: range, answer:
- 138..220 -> 1.72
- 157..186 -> 1.37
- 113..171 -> 1.74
